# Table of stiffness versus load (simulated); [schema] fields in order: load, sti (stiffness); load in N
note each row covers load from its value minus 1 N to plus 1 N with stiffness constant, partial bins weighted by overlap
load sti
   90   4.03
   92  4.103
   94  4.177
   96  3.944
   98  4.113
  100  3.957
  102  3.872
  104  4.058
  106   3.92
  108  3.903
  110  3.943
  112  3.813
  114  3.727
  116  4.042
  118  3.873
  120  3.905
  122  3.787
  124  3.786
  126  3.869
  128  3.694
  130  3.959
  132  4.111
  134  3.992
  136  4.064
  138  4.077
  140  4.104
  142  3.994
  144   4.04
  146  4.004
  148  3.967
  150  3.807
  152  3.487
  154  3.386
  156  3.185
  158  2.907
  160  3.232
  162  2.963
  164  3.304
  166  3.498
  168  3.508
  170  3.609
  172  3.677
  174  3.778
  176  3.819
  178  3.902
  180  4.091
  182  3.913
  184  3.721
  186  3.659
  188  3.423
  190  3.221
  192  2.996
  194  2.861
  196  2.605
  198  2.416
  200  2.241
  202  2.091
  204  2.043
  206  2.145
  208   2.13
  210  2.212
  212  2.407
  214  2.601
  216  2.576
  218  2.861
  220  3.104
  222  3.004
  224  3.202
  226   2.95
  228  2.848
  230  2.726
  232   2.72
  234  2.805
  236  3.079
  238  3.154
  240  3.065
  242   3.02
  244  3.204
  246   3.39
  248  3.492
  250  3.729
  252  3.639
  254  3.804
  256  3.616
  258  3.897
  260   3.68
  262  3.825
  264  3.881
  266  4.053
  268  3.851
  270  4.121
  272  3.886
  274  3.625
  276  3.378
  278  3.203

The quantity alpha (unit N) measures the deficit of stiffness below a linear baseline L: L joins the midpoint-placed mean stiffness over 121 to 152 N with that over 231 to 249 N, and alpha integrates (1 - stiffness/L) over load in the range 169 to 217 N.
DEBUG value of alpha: 6.8 N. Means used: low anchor 3.94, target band 3.01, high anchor 3.1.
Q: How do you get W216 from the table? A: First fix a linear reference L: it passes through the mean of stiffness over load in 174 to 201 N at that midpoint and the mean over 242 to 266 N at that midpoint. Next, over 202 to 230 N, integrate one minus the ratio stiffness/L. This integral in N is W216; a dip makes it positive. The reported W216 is 6.9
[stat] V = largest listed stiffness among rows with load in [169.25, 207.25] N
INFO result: 4.091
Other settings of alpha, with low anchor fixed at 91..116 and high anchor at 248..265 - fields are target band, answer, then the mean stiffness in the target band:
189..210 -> 7.5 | 2.46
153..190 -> 3.3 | 3.52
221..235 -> 3.3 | 2.89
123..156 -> 0.3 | 3.87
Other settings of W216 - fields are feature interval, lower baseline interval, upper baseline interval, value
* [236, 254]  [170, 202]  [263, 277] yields 1.6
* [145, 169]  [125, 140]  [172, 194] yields 2.3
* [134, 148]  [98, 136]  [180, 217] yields -1.8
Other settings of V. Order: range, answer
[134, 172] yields 4.104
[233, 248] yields 3.492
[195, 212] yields 2.605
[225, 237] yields 3.079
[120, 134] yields 4.111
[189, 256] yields 3.804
